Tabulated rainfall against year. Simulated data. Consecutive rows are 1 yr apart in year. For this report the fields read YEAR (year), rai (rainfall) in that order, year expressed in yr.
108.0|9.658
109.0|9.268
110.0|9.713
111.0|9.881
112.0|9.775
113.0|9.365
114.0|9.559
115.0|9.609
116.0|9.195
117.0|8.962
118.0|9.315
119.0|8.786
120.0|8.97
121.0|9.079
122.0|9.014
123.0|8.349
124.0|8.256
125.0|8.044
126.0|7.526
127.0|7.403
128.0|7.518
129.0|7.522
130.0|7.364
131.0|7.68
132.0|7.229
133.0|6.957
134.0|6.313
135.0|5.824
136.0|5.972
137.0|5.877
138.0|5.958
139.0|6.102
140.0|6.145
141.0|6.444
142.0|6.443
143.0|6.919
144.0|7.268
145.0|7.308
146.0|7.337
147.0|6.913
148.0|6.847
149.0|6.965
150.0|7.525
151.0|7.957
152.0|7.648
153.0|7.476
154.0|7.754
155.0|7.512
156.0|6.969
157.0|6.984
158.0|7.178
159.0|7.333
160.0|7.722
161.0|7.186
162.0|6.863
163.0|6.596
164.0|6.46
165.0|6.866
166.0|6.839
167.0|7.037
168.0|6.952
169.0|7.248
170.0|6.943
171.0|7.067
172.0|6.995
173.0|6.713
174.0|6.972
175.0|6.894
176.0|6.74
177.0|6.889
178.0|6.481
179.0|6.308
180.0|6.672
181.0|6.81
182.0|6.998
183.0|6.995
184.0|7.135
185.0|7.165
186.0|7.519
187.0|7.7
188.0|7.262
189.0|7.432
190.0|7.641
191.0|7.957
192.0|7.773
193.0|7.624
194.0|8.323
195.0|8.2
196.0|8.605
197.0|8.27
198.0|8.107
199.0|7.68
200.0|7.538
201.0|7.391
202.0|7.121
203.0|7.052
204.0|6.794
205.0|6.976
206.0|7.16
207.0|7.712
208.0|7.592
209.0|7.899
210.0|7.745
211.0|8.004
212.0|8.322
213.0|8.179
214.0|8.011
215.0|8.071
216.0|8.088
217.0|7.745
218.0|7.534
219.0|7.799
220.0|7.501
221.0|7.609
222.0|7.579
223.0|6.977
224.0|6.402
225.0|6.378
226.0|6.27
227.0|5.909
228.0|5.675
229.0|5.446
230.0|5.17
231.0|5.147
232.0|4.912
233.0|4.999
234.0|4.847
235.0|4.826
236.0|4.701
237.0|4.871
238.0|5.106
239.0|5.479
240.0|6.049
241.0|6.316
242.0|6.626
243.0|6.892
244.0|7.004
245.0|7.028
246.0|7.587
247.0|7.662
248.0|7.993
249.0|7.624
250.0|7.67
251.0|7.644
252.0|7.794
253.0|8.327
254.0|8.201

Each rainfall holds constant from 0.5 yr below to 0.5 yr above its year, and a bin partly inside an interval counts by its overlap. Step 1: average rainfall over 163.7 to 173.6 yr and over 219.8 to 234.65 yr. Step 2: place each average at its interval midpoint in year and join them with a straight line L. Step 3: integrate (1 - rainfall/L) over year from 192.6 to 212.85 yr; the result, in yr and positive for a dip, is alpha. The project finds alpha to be -4.2 yr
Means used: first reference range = 6.92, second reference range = 6.01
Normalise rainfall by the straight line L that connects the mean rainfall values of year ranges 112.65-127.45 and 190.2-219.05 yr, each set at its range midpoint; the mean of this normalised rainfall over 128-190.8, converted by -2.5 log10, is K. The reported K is 0.19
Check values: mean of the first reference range 8.76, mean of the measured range 6.99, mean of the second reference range 7.77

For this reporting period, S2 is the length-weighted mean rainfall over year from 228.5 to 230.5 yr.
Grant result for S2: 5.31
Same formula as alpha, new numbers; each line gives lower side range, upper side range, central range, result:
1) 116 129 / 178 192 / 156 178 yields 1.7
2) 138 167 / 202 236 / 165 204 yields -1.9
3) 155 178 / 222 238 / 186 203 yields -3.8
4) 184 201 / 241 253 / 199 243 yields 5.1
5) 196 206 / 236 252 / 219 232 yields 1.3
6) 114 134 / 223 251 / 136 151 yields 2.2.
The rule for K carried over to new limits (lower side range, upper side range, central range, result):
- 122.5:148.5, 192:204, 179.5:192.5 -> 0.04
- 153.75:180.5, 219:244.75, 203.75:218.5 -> -0.22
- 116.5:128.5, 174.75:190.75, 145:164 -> 0.07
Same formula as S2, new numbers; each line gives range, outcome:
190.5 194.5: 7.92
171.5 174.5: 6.89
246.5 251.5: 7.72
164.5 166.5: 6.85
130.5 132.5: 7.45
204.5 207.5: 7.28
